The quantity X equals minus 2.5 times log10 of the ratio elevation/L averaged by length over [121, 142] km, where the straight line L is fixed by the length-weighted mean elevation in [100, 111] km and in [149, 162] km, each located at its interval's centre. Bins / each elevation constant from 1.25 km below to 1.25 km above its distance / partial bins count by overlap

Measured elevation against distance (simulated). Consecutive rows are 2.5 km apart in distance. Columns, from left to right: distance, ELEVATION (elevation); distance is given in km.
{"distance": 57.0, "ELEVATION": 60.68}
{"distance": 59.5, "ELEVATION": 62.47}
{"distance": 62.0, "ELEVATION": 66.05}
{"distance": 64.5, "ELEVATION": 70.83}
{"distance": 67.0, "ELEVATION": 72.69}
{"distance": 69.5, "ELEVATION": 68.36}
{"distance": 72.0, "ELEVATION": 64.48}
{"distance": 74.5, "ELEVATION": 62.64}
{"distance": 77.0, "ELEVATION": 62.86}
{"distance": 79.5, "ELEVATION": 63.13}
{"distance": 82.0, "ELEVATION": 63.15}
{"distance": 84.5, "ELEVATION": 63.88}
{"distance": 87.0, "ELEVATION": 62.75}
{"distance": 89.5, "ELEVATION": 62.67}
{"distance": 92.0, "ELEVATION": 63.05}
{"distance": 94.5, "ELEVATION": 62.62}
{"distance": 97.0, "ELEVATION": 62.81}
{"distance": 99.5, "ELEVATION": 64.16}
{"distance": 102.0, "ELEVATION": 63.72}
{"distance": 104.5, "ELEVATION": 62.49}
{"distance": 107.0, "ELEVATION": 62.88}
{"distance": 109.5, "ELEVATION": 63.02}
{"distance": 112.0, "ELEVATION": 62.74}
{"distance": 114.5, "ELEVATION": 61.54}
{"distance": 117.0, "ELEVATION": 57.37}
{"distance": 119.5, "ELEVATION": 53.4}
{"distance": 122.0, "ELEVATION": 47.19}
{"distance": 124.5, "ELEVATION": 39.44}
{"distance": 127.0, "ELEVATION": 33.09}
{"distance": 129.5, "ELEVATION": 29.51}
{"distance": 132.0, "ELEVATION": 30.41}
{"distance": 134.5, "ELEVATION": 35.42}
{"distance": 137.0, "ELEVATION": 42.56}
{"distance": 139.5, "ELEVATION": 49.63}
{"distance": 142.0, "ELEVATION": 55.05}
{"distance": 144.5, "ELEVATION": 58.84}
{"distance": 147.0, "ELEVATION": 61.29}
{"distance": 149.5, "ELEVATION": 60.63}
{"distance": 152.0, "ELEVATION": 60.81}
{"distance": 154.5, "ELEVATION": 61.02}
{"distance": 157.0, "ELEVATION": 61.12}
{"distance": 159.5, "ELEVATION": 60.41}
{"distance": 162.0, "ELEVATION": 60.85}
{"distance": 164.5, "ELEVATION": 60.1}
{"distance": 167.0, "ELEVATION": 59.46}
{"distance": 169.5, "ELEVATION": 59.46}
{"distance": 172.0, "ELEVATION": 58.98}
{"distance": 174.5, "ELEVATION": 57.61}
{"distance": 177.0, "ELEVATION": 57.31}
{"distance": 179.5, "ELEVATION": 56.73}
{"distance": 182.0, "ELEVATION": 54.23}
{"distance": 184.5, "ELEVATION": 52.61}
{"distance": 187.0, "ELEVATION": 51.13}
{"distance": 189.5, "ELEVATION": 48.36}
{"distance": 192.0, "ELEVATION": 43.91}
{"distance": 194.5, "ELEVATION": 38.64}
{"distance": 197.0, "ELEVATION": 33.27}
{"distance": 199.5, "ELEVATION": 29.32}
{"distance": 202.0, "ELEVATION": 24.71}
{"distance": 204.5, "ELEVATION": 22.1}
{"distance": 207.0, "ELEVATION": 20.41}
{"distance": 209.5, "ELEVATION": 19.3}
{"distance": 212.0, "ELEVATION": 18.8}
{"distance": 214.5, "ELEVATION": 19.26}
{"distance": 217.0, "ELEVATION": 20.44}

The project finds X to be 0.493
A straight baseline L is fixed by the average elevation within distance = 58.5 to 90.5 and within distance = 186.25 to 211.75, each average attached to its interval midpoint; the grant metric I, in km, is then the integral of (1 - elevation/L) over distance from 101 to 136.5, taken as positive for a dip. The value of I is 2.7 km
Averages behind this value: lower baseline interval 65.1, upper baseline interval 32.2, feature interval 49.9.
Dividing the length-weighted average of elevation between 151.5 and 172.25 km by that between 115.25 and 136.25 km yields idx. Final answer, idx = 1.46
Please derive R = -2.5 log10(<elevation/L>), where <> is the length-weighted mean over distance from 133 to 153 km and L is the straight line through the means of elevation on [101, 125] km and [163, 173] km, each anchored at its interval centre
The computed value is 0.12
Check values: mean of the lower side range 57.9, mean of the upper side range 59.5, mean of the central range 52.6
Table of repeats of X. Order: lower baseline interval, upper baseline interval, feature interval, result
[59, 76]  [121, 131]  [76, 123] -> -0.227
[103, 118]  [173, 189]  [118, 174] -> 0.120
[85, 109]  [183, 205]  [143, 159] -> -0.216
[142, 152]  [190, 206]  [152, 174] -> -0.179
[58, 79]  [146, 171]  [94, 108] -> 0.016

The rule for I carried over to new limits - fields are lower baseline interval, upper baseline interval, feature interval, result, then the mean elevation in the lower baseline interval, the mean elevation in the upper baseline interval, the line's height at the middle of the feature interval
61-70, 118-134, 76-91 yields -0.6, 69.7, 39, 60.5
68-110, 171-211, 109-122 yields -0.1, 63.5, 41.5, 57.8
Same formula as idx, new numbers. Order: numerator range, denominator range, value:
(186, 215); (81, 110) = 0.49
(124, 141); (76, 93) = 0.59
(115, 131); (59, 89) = 0.67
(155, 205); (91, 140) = 0.96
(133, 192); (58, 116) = 0.87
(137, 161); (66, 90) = 0.90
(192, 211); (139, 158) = 0.47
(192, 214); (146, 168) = 0.44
